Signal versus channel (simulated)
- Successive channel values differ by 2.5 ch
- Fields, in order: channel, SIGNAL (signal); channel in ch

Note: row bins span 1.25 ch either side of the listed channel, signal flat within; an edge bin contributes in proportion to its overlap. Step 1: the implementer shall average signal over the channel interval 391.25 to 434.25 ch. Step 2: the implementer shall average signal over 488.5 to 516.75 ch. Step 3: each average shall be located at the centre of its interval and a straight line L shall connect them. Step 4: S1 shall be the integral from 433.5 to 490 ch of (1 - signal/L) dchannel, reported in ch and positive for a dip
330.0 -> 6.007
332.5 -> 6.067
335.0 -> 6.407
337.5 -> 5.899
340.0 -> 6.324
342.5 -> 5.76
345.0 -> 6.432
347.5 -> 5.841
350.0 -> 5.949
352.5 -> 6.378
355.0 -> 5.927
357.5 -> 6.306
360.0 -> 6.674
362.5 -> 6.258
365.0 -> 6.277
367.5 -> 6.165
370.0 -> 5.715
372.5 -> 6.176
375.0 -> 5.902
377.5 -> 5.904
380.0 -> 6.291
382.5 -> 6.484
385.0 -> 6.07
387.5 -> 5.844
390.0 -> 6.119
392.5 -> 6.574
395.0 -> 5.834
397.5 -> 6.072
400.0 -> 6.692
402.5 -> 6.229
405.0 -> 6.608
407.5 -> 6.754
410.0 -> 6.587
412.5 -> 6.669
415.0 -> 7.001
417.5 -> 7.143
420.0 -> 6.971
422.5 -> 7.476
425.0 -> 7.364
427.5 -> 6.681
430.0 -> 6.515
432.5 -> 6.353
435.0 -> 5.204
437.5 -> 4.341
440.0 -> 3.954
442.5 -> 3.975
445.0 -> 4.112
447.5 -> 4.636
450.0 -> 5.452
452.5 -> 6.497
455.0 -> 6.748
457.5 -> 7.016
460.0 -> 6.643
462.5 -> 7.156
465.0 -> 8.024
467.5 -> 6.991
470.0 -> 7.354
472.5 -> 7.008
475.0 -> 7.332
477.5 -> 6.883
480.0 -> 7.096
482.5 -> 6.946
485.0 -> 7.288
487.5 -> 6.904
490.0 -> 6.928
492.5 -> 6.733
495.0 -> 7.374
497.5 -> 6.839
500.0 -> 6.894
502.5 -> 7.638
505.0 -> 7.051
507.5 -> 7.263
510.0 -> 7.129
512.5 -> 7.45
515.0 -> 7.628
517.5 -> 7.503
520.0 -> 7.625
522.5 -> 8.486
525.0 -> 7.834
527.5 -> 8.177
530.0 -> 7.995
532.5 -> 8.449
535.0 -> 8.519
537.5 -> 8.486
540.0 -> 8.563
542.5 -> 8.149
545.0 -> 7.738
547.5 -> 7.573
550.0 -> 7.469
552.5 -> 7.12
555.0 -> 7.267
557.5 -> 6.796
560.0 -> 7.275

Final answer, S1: 5.6 ch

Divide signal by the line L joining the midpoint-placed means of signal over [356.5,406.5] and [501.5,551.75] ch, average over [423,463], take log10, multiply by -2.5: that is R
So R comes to 0.19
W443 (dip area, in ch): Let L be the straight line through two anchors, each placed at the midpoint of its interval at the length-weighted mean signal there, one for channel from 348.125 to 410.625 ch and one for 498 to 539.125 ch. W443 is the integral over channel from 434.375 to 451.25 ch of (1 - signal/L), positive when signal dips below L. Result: 5.9 ch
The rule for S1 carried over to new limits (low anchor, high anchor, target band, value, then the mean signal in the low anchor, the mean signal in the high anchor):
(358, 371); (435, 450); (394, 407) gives -2.3 ch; 6.23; 4.39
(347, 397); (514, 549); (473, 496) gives 1.3 ch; 6.14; 8.05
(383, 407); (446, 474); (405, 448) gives 2.8 ch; 6.25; 6.67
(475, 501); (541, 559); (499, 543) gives -3.5 ch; 7.01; 7.46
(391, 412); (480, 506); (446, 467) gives 0.9 ch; 6.42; 7.06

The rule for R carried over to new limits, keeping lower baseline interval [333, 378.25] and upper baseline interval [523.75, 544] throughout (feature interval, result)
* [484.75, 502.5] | 0.11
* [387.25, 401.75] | 0.06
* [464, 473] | 0.02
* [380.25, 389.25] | 0.06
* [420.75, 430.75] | -0.01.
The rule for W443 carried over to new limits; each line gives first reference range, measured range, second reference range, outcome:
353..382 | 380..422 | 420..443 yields -3.33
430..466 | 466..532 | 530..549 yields -2.34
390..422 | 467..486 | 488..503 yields -0.48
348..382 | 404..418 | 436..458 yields -3.02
